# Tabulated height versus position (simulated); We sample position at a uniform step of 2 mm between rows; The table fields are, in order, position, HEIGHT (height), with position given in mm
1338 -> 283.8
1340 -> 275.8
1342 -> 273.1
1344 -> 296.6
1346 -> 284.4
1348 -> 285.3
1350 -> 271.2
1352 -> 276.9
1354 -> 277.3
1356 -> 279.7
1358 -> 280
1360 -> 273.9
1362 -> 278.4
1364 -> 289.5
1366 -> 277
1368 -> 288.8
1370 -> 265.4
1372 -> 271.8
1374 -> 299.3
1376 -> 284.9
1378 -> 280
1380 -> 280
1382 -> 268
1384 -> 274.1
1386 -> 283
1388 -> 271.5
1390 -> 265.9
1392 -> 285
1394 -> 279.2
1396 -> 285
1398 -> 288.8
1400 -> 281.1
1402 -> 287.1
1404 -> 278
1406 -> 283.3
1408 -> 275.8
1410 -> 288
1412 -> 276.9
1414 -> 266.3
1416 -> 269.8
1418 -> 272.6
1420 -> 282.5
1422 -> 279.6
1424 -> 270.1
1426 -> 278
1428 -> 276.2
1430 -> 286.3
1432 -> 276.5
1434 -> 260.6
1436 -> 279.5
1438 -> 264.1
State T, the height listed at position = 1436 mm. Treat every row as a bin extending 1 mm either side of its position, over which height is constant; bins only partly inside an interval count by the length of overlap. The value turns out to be 279.5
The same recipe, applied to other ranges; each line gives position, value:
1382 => 268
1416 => 269.8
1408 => 275.8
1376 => 284.9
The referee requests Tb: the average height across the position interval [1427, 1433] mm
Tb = 280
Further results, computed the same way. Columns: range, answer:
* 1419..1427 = 278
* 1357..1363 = 277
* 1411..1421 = 274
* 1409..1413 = 282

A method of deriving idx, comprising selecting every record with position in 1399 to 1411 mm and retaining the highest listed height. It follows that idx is 288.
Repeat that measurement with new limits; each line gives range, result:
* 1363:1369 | 289.5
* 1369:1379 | 299.3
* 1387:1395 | 285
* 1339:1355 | 296.6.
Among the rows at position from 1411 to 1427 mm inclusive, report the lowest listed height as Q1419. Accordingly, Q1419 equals 266.3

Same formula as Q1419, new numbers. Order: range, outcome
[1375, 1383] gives 268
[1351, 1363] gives 273.9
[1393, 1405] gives 278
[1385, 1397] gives 265.9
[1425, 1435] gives 260.6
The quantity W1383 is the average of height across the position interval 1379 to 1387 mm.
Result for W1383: 276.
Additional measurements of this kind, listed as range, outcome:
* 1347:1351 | 278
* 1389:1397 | 279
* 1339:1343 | 274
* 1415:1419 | 271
